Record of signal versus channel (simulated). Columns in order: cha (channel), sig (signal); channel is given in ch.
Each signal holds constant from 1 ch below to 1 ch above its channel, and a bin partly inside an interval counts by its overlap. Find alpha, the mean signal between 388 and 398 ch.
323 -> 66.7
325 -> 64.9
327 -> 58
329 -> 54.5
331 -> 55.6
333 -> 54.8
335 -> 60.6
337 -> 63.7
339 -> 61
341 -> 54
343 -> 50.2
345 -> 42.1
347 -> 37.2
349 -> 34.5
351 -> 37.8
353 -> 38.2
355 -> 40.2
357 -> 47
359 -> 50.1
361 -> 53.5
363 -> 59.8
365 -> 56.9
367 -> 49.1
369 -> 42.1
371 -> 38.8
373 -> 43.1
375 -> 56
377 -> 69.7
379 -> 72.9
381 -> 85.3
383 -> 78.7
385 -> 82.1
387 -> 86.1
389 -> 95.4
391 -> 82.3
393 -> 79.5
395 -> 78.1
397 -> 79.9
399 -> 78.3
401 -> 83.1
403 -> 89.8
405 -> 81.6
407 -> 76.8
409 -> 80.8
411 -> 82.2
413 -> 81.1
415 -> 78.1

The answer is 83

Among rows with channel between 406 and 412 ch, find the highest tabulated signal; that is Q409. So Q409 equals 82.2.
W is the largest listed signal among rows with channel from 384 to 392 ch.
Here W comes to 95.4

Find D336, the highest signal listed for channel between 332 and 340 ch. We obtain 63.7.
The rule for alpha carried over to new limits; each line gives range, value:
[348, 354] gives 36.8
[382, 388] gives 82.3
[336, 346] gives 54.2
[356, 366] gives 53.5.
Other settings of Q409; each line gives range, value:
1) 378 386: 85.3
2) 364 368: 56.9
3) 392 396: 79.5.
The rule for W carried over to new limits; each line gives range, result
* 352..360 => 50.1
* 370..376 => 56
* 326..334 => 58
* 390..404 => 89.8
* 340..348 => 54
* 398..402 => 83.1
